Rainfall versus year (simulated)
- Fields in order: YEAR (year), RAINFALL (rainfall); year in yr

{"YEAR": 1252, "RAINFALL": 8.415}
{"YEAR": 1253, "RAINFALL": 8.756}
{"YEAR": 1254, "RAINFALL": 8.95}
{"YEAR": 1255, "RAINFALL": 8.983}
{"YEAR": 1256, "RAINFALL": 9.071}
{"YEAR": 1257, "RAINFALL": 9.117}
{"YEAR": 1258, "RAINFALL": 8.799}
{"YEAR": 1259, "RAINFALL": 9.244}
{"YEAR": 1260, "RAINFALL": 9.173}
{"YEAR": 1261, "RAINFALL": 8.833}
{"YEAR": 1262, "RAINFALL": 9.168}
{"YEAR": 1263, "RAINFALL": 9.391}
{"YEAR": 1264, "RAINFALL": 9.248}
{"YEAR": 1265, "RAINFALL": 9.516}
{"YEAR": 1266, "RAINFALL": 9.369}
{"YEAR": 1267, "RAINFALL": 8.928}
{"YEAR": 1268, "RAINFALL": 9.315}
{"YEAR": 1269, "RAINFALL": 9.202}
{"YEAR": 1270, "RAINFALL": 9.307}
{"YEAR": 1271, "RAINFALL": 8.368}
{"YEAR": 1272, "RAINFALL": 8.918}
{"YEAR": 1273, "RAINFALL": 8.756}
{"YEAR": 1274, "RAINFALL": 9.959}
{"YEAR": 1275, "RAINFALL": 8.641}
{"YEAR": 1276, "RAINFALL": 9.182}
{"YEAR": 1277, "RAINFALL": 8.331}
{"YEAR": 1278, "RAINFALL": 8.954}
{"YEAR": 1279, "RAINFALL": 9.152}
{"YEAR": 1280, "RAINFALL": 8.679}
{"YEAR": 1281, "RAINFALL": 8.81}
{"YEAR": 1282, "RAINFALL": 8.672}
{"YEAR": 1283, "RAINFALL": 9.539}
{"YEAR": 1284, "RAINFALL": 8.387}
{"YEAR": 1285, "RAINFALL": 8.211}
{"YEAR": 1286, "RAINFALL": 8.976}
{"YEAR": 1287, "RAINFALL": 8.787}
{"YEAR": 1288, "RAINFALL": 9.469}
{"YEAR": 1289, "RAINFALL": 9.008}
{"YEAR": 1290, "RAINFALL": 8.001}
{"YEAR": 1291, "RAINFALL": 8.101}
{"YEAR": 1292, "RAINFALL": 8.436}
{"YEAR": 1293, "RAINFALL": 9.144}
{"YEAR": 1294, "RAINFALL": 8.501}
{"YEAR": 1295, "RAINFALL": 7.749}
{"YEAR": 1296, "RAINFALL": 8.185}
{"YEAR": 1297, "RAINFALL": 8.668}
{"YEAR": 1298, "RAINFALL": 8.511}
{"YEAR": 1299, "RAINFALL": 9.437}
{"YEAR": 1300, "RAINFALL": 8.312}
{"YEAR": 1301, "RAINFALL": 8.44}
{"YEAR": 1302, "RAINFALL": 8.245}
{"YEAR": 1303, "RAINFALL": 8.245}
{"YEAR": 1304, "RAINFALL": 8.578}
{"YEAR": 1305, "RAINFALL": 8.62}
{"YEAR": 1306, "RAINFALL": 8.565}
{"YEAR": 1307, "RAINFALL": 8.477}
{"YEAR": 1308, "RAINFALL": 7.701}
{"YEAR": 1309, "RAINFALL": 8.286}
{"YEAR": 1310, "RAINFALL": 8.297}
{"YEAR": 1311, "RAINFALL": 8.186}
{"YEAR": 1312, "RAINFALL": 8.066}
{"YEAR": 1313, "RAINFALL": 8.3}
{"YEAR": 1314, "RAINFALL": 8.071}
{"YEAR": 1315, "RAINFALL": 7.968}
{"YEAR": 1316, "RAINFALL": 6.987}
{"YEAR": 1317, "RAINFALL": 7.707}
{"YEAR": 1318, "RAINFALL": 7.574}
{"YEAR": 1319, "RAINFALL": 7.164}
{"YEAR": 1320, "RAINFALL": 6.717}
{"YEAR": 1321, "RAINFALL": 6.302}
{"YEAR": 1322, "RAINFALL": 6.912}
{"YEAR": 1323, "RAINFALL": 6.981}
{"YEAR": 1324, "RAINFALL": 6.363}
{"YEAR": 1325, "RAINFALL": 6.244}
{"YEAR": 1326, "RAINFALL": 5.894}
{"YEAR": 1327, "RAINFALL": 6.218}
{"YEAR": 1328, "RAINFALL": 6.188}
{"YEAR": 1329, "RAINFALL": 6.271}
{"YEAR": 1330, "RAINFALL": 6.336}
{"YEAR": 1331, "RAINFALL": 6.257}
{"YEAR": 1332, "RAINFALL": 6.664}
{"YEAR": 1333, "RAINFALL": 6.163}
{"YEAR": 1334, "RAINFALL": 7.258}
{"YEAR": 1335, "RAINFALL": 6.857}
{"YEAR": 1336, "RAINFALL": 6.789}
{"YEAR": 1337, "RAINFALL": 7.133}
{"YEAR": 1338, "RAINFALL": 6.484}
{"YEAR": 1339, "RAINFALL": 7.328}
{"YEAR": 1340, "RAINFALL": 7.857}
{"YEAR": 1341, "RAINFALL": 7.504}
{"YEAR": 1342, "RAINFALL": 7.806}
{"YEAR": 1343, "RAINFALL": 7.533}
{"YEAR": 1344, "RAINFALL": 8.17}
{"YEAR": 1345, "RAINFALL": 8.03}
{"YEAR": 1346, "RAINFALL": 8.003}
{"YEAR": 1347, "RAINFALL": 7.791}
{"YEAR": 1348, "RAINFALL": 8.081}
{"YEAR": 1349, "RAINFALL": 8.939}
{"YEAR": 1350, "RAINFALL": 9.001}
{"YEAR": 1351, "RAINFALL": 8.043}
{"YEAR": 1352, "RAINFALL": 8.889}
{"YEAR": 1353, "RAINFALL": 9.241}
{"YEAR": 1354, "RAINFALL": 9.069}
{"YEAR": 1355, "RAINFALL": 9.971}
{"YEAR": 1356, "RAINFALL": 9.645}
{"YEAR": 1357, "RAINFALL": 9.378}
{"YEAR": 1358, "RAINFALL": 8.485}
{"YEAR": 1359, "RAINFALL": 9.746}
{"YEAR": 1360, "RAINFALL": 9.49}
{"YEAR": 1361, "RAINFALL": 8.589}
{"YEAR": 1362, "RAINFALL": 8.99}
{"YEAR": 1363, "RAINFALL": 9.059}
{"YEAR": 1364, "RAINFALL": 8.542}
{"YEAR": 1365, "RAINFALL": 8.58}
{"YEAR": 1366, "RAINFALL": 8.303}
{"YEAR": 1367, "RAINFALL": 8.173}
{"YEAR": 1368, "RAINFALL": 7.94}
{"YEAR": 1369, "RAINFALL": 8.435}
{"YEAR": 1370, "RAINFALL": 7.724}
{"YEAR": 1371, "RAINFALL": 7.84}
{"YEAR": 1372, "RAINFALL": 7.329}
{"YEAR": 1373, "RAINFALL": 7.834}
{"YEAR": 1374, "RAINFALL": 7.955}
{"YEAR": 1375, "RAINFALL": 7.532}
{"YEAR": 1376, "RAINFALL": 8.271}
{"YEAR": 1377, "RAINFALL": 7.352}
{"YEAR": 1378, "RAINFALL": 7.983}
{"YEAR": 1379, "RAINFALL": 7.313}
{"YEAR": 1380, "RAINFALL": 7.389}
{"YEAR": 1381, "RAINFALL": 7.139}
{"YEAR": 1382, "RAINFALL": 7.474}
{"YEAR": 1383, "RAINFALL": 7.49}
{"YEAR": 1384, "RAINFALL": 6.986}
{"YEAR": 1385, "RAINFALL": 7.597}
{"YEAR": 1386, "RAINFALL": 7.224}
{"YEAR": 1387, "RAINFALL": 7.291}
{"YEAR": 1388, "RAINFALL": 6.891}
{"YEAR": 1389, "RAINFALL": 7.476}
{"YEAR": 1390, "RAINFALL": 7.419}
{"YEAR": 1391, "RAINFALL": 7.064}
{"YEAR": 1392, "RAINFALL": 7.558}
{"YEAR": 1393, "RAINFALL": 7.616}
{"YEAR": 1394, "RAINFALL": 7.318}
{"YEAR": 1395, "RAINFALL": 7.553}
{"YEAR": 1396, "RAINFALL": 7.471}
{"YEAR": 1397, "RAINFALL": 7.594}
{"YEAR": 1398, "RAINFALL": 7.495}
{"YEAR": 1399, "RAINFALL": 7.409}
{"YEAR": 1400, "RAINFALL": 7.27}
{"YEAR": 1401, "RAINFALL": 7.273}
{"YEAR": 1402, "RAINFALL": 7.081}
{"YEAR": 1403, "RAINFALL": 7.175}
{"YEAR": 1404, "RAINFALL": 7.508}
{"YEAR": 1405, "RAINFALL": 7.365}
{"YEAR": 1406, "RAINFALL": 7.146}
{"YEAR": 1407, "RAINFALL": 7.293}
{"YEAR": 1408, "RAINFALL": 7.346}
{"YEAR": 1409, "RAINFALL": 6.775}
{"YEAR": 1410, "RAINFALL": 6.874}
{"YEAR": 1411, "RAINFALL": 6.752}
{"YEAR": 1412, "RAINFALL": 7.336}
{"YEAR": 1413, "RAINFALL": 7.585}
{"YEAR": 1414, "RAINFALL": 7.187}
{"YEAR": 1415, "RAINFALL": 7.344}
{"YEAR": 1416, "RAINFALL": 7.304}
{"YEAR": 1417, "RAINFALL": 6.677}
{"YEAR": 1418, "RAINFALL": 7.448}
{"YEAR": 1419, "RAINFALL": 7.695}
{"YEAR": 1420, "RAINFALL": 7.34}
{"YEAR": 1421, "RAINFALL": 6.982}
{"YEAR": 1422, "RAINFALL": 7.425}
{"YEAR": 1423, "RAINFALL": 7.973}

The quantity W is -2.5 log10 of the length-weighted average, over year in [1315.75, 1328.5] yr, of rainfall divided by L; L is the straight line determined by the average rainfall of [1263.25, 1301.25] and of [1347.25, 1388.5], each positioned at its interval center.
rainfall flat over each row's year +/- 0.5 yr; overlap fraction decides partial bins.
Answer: 0.26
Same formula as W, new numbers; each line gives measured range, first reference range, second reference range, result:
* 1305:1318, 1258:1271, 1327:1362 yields 0.05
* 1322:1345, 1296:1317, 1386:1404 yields 0.17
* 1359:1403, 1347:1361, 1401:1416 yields 0.05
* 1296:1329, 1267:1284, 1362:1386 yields 0.12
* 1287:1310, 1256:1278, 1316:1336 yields -0.10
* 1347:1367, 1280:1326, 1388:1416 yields -0.16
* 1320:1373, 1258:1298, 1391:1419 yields 0.03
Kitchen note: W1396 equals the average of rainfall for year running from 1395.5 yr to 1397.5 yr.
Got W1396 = 7.53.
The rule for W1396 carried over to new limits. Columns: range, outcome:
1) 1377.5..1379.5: 7.65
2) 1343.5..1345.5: 8.1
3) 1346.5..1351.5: 8.37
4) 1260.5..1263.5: 9.13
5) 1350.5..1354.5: 8.81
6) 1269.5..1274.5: 9.06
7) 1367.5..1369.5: 8.19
